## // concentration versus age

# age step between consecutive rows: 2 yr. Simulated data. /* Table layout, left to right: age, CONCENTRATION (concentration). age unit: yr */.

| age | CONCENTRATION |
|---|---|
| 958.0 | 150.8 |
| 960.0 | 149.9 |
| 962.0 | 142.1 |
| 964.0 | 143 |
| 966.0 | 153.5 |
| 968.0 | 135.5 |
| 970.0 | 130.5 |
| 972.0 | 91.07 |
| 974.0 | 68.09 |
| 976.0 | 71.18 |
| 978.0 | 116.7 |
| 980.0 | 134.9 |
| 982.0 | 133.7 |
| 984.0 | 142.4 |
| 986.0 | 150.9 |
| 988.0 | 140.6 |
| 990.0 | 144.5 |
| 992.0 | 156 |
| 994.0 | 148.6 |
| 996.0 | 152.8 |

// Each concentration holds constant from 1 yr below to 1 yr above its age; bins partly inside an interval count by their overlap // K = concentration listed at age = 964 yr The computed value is 143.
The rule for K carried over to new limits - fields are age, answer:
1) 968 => 135.5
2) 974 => 68.09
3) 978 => 116.7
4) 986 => 150.9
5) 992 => 156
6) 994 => 148.6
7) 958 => 150.8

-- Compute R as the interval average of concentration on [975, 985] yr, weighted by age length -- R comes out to 120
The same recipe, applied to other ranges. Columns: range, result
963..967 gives 148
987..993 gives 147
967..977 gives 99.3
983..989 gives 145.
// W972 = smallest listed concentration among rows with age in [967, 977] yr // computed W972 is 68.09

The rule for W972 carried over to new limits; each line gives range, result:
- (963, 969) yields 135.5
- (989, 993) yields 144.5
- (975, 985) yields 71.18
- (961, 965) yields 142.1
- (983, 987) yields 142.4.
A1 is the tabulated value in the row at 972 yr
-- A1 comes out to 91.07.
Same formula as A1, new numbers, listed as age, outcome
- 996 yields 152.8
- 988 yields 140.6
